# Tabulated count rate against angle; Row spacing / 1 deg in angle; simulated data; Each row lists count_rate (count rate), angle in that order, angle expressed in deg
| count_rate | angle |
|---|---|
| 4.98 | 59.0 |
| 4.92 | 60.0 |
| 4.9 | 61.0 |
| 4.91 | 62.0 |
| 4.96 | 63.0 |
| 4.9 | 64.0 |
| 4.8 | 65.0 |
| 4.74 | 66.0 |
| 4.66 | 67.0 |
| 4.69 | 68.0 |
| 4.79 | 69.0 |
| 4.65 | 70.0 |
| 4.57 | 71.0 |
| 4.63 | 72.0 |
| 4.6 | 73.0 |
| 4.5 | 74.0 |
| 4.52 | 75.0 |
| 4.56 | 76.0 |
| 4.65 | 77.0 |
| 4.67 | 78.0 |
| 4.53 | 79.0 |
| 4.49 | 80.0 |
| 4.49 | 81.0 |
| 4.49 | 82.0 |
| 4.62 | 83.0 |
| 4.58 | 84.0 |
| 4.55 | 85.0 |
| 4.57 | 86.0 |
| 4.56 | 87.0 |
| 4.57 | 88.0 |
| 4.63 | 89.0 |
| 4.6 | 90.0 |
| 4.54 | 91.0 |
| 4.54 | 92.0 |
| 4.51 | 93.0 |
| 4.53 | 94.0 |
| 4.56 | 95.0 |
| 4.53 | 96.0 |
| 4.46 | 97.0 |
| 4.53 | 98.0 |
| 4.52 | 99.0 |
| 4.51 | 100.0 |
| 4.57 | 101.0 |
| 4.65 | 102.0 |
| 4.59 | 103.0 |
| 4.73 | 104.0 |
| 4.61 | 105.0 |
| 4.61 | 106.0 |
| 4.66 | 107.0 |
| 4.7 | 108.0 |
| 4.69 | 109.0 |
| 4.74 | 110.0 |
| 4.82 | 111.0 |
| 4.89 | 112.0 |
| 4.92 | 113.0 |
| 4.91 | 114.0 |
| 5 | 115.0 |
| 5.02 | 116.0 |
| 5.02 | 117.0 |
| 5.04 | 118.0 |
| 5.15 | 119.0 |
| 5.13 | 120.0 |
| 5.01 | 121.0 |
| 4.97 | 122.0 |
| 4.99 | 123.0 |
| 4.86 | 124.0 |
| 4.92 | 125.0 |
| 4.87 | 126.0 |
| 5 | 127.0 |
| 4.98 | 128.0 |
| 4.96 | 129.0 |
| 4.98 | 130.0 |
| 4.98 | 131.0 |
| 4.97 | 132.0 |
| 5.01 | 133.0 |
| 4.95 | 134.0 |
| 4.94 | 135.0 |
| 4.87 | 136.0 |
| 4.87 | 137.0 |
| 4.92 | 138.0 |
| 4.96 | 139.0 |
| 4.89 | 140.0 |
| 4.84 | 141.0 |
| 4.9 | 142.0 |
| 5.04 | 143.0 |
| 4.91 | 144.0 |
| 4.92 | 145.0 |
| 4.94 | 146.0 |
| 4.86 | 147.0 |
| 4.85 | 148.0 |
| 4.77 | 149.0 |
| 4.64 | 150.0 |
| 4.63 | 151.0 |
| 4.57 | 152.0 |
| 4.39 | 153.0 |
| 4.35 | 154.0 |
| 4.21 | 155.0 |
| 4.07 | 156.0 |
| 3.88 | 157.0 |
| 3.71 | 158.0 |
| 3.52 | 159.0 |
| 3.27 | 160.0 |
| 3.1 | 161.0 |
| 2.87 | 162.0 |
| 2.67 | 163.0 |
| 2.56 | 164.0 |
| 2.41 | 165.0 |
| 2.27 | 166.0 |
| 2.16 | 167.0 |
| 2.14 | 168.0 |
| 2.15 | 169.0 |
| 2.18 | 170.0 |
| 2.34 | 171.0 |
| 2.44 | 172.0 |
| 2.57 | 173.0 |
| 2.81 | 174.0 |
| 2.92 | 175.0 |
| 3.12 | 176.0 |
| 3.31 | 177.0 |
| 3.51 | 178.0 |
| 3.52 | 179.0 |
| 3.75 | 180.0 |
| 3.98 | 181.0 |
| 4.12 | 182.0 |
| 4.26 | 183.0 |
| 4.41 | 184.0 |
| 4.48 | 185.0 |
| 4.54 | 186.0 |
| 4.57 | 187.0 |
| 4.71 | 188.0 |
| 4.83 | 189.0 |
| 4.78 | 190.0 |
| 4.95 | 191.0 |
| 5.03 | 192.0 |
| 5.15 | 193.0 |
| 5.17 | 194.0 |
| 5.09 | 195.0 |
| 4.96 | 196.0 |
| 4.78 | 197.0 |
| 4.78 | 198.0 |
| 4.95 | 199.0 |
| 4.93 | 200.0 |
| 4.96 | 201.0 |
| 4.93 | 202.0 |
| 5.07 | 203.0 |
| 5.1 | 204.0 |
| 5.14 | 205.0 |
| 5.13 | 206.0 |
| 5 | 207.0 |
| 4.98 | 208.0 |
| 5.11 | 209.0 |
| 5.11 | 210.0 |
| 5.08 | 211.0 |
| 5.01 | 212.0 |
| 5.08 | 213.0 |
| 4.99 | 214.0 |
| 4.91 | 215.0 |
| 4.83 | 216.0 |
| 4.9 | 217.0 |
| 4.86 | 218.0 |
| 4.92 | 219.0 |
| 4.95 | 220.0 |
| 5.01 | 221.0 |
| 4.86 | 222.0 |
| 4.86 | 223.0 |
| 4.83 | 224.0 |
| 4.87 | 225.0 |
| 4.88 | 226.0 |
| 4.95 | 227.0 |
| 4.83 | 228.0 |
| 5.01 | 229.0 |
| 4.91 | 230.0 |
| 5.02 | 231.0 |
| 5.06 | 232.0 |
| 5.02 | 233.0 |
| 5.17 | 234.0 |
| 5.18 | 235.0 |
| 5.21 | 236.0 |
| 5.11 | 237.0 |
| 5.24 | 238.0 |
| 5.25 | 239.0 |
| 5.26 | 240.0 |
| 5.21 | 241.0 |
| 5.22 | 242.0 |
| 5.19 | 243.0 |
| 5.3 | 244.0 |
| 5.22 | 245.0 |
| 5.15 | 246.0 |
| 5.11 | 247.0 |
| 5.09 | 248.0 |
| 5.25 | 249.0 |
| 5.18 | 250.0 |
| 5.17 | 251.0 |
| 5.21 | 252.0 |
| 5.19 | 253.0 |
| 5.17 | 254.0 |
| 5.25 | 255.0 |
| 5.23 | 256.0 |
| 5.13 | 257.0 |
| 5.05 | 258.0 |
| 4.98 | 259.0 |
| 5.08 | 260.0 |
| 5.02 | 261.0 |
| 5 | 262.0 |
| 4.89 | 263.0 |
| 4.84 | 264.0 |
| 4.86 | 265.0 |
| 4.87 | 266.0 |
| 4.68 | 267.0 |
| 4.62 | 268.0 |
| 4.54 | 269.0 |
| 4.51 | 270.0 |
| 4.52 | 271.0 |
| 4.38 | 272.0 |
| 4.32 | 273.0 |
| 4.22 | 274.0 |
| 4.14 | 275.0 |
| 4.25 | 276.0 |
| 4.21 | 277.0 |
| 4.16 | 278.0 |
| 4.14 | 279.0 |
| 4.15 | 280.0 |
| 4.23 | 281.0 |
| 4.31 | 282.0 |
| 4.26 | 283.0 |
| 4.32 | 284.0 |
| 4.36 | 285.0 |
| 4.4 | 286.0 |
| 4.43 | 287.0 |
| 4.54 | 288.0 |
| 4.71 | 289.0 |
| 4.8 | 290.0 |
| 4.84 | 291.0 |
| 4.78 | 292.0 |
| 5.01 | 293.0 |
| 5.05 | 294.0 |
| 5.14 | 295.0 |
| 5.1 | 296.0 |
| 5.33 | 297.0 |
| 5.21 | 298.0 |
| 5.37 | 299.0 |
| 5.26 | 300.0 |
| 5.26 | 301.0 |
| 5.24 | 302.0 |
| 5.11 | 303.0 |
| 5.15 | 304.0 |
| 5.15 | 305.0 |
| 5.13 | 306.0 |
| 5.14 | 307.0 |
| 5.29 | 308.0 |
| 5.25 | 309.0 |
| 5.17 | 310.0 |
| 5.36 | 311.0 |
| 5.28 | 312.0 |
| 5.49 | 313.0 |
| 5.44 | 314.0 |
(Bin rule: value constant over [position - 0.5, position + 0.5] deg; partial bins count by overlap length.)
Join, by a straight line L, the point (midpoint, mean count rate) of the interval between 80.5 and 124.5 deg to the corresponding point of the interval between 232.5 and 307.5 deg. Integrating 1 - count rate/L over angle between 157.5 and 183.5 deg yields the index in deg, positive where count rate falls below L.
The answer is 9.8 deg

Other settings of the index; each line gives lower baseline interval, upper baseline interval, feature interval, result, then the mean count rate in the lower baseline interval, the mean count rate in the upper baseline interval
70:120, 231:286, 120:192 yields 9.0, 4.66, 4.84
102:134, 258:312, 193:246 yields -2.2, 4.89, 4.78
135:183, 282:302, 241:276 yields -2.7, 3.78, 4.85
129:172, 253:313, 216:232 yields -1.5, 4.05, 4.83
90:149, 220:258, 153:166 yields 4.1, 4.82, 5.1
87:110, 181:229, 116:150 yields -1.9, 4.59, 4.88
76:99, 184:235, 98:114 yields -0.2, 4.55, 4.94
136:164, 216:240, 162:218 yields 6.5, 4.33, 5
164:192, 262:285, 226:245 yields -5.0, 3.47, 4.44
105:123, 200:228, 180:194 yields 1.0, 4.89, 4.97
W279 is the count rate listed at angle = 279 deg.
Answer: 4.14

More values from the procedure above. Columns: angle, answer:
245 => 5.22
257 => 5.13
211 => 5.08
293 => 5.01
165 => 2.41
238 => 5.24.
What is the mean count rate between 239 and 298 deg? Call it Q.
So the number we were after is 4.81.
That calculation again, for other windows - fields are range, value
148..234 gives 4.28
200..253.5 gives 5.06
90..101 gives 4.53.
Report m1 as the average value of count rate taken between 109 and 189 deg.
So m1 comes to 4.22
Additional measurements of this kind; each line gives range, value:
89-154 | 4.8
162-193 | 3.47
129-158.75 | 4.71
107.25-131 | 4.94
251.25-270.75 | 4.95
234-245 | 5.21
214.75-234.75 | 4.94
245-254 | 5.17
